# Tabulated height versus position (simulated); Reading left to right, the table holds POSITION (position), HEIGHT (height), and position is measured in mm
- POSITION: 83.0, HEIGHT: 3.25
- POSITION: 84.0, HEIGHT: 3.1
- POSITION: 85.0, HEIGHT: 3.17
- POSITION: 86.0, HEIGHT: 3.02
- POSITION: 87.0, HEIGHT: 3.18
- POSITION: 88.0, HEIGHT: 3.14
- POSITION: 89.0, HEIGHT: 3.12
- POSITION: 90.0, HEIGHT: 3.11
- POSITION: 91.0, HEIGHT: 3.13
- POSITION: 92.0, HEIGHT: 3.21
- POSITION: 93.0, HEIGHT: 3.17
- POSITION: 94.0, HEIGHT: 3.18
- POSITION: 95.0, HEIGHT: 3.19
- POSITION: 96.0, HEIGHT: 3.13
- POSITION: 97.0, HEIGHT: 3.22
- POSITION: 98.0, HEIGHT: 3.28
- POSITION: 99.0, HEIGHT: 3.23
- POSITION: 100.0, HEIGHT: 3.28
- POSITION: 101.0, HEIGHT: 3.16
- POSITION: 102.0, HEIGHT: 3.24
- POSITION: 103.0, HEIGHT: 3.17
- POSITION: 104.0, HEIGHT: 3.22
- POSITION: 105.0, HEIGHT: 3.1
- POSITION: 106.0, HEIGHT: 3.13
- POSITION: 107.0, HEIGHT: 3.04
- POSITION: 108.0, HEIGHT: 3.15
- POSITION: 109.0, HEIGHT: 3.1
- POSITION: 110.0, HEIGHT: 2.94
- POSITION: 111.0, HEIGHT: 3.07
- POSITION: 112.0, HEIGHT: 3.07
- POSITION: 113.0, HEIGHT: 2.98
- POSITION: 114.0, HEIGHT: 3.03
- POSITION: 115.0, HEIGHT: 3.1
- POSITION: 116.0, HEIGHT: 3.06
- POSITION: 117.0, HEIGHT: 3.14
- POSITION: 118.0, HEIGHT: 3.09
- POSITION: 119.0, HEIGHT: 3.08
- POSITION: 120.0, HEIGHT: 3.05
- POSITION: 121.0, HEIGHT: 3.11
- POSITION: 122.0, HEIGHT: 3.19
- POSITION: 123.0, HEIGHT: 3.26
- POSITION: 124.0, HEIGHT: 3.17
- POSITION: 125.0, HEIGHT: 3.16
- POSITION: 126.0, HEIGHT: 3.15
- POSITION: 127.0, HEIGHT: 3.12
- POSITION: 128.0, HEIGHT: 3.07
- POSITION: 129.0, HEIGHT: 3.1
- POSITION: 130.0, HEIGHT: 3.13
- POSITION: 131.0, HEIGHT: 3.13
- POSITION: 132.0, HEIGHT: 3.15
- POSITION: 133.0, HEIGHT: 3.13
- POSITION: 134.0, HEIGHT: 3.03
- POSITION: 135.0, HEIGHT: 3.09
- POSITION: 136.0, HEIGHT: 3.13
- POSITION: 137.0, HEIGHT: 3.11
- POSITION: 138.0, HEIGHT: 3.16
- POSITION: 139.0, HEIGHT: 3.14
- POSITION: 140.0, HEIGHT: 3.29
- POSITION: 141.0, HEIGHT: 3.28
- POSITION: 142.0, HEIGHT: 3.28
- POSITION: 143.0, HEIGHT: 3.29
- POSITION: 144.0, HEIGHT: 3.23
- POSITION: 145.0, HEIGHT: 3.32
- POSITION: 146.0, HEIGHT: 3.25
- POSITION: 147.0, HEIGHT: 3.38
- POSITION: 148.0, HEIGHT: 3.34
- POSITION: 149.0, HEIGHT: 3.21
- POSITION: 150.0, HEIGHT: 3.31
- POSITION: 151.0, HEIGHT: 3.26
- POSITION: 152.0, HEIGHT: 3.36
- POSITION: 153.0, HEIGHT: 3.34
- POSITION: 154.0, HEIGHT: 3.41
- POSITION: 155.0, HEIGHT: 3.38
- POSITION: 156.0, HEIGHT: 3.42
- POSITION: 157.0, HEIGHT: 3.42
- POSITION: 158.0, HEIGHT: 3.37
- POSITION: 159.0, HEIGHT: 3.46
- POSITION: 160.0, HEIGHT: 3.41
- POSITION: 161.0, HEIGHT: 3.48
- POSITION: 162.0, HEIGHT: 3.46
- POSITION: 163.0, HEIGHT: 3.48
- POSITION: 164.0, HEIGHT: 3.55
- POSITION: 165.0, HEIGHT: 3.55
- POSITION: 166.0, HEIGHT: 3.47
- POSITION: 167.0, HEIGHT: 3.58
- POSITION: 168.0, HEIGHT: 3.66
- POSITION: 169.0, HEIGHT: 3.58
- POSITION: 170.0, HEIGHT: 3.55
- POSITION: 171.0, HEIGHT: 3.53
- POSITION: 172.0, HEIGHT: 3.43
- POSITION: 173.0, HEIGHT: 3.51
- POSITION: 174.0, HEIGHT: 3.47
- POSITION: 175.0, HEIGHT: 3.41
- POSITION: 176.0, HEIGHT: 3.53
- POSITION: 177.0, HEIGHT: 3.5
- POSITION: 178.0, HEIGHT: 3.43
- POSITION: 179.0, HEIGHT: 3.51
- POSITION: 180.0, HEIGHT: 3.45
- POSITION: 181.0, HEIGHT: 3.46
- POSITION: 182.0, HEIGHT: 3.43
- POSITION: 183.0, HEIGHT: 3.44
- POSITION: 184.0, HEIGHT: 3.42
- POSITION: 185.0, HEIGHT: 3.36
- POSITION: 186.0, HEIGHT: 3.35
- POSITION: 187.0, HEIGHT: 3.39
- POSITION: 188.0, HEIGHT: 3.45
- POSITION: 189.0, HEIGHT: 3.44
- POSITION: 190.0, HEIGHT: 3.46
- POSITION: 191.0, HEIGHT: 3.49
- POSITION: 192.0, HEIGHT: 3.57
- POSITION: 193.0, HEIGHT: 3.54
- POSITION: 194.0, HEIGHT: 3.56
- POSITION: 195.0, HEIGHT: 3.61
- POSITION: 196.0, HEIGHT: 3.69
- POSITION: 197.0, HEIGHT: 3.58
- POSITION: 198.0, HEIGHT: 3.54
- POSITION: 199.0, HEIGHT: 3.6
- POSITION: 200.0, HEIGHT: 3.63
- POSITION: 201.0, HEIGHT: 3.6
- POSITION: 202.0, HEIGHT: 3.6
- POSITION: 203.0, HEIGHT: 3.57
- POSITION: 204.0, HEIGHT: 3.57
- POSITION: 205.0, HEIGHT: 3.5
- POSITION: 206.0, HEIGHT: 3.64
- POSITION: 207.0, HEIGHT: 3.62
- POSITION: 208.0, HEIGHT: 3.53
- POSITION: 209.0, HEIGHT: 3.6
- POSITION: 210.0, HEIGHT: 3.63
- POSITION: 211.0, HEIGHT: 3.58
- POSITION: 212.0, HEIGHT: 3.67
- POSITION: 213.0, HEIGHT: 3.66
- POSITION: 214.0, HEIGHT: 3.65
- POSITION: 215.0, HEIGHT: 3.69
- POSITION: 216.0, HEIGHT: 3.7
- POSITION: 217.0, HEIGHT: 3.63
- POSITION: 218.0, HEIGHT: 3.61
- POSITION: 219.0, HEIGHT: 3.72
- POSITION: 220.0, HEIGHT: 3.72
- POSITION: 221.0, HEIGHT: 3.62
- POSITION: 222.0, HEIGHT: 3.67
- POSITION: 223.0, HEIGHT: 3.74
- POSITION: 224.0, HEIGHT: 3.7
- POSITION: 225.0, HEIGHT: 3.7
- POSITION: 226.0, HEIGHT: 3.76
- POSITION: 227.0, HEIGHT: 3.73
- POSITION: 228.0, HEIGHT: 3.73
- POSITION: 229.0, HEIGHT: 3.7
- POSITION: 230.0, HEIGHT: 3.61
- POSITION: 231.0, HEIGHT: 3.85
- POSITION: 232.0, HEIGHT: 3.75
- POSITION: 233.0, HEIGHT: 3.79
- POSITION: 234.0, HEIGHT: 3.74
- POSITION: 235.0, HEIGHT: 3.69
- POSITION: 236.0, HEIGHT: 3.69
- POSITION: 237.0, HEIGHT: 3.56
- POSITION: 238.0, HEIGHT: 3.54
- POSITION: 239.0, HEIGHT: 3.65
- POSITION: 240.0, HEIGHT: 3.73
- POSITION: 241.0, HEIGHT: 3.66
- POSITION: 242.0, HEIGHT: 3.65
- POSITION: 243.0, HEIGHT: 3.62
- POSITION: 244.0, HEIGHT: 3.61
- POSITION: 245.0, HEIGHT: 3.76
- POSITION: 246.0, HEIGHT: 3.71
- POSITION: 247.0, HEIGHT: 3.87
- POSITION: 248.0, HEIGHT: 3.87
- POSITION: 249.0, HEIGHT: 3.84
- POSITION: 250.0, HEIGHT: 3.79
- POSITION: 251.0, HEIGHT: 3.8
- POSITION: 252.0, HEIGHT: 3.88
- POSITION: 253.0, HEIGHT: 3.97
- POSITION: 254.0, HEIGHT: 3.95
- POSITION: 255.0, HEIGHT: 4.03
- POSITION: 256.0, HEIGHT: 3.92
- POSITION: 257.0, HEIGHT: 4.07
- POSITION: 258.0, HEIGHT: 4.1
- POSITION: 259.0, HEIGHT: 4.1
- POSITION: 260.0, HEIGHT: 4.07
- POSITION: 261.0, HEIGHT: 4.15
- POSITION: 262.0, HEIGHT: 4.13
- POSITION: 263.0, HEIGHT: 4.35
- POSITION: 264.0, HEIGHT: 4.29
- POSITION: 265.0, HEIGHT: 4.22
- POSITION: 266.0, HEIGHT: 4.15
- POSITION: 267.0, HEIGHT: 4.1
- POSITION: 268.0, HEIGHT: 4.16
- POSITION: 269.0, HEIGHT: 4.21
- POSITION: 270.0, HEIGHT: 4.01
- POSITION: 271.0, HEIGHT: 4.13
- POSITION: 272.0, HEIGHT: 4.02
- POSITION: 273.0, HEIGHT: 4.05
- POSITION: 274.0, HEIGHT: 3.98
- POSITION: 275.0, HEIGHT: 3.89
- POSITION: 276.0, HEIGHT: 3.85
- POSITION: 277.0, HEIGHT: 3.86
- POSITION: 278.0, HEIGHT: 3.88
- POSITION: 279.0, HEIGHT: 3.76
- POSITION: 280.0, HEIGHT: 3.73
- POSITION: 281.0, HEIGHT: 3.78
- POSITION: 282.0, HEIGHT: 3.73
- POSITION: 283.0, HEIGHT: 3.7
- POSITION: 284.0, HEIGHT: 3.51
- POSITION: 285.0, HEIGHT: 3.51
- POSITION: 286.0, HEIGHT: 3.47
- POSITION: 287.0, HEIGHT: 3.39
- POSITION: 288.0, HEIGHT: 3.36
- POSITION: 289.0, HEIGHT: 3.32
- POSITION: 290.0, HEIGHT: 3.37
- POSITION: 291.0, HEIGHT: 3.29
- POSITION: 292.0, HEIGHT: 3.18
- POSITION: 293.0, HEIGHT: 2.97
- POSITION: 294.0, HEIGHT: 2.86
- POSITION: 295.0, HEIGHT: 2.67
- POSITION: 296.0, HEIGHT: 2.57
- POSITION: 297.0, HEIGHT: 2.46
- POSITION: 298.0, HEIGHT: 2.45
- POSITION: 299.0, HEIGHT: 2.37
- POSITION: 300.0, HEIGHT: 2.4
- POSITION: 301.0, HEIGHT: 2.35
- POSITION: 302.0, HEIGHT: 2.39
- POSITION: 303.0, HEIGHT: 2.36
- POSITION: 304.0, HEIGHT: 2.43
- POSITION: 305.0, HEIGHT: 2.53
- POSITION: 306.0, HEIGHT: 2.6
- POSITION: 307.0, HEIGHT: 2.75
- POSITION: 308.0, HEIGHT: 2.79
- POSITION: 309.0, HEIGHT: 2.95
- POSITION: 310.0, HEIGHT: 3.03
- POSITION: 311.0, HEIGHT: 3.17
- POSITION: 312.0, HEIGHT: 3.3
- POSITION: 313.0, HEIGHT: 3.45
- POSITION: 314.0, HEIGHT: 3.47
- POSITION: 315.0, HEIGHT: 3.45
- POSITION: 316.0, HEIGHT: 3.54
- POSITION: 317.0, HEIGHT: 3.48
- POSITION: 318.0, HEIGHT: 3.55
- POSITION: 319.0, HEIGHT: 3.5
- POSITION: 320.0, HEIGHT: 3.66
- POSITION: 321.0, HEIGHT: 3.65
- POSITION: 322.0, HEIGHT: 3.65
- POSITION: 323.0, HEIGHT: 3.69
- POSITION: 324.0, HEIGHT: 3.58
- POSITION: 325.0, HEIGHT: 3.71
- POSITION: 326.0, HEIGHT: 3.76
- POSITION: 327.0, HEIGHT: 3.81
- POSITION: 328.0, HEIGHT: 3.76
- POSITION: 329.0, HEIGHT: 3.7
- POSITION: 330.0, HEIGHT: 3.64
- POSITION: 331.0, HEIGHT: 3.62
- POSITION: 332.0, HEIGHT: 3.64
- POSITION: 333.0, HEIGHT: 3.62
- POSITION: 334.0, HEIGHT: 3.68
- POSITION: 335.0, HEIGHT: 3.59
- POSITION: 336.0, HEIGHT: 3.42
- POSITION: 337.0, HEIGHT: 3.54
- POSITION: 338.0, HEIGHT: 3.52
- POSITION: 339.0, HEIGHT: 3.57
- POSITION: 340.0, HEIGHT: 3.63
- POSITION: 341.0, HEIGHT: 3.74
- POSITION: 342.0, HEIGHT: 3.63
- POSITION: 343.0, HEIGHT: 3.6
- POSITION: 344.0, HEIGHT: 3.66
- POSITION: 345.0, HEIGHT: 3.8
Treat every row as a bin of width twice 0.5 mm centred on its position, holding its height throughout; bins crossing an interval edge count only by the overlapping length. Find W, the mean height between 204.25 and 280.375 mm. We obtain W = 3.82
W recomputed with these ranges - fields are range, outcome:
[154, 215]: 3.52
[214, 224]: 3.68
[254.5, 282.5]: 4.03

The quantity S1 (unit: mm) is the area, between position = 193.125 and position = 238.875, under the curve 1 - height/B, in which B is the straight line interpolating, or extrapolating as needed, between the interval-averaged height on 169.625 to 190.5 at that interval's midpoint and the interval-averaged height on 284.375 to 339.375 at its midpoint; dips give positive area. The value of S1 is -3.5 mm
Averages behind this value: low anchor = 3.45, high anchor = 3.23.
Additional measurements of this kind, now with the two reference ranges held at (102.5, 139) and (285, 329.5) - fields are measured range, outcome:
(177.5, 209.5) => -4.1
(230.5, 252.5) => -4.2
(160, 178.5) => -2.3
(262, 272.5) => -3.4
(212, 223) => -1.9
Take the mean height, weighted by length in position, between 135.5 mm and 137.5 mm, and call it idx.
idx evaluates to 3.12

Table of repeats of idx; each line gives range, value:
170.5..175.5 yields 3.47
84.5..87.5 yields 3.12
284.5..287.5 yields 3.46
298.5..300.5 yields 2.38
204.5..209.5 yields 3.58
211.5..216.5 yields 3.67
